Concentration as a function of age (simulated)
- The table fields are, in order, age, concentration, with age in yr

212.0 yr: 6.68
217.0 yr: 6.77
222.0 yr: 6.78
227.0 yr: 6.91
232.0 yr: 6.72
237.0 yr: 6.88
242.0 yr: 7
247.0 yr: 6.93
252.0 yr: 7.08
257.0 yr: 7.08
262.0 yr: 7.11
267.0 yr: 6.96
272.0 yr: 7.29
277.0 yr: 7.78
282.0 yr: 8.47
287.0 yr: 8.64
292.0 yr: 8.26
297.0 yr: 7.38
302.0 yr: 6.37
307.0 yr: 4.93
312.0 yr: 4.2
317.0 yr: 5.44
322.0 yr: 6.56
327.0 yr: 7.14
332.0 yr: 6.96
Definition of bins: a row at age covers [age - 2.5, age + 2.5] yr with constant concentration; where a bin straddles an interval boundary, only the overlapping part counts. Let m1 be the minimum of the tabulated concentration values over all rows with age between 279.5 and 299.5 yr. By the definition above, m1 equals 7.38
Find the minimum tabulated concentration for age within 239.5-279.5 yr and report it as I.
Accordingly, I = 6.93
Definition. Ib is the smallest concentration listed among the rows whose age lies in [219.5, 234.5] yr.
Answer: 6.72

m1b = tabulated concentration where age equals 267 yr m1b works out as 6.96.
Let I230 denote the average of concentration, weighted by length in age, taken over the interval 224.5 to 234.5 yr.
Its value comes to 6.82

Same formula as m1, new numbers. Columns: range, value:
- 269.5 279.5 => 7.29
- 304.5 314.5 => 4.2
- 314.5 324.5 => 5.44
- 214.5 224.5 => 6.77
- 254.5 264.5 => 7.08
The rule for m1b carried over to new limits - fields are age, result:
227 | 6.91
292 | 8.26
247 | 6.93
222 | 6.78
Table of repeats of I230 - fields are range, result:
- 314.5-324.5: 6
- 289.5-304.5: 7.34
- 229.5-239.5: 6.8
